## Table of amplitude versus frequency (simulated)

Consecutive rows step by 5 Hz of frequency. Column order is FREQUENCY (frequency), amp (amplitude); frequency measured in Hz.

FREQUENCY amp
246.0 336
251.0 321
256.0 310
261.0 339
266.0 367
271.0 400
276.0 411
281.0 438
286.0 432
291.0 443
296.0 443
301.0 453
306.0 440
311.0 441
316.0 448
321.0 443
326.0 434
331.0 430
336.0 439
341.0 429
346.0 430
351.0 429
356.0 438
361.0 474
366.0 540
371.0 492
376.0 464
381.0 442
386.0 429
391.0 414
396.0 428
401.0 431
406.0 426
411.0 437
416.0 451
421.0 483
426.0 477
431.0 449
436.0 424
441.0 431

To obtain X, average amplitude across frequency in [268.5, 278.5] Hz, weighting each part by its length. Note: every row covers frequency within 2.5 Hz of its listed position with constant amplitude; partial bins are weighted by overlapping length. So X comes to 406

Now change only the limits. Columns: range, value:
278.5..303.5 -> 442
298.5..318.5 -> 446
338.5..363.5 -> 440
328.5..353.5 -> 431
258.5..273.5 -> 369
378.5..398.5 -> 428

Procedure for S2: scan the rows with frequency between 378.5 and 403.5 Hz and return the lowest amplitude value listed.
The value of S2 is 414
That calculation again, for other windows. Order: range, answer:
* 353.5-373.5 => 438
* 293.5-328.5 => 434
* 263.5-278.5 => 367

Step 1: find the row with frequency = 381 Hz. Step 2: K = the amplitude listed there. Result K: 442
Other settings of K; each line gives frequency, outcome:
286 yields 432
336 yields 439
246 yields 336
